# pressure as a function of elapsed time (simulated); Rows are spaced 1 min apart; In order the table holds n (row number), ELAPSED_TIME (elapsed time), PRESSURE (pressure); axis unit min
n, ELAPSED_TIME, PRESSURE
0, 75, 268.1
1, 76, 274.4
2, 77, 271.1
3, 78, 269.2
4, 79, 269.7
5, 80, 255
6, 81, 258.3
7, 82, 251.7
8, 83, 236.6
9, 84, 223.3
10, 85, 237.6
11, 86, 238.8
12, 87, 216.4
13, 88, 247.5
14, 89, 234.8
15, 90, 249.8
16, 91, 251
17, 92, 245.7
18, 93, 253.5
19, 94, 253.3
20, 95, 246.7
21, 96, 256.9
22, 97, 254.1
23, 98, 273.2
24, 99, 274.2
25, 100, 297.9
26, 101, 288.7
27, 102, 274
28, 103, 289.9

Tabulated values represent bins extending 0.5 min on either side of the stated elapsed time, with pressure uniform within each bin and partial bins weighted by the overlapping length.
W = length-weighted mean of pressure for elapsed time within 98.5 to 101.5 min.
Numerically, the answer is 287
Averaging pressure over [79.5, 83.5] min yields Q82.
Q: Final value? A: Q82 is 250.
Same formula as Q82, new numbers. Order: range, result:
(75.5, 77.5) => 273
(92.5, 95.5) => 251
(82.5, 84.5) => 230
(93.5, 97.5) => 253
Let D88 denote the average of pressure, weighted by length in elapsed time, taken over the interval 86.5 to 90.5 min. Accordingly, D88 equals 237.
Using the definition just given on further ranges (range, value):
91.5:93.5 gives 250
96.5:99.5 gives 267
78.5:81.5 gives 261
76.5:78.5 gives 270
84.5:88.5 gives 235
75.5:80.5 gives 268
